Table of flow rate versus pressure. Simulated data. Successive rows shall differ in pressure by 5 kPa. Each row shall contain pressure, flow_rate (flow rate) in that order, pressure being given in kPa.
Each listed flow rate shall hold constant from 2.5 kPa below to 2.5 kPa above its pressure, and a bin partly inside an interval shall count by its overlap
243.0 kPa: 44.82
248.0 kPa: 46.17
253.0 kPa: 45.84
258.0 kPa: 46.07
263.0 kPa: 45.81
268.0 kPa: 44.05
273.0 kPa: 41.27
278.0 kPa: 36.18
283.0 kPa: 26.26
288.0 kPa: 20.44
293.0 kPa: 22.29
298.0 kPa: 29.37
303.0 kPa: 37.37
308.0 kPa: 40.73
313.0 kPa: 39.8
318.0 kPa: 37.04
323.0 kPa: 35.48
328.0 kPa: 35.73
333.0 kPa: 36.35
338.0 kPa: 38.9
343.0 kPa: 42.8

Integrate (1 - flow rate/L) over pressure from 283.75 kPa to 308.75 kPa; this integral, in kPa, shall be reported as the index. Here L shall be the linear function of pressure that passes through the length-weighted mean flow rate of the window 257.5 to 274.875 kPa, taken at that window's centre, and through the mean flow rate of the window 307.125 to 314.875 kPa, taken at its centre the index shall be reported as 7.5 kPa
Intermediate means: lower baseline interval 44.2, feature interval 29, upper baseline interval 40.2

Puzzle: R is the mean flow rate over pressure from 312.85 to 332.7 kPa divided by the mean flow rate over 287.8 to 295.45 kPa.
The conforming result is 1.7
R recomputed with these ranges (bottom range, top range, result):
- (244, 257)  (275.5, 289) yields 0.62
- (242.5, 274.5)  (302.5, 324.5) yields 0.85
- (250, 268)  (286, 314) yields 0.69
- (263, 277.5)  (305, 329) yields 0.90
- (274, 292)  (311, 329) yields 1.31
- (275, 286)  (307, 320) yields 1.25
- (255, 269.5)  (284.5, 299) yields 0.52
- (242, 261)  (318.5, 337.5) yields 0.79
